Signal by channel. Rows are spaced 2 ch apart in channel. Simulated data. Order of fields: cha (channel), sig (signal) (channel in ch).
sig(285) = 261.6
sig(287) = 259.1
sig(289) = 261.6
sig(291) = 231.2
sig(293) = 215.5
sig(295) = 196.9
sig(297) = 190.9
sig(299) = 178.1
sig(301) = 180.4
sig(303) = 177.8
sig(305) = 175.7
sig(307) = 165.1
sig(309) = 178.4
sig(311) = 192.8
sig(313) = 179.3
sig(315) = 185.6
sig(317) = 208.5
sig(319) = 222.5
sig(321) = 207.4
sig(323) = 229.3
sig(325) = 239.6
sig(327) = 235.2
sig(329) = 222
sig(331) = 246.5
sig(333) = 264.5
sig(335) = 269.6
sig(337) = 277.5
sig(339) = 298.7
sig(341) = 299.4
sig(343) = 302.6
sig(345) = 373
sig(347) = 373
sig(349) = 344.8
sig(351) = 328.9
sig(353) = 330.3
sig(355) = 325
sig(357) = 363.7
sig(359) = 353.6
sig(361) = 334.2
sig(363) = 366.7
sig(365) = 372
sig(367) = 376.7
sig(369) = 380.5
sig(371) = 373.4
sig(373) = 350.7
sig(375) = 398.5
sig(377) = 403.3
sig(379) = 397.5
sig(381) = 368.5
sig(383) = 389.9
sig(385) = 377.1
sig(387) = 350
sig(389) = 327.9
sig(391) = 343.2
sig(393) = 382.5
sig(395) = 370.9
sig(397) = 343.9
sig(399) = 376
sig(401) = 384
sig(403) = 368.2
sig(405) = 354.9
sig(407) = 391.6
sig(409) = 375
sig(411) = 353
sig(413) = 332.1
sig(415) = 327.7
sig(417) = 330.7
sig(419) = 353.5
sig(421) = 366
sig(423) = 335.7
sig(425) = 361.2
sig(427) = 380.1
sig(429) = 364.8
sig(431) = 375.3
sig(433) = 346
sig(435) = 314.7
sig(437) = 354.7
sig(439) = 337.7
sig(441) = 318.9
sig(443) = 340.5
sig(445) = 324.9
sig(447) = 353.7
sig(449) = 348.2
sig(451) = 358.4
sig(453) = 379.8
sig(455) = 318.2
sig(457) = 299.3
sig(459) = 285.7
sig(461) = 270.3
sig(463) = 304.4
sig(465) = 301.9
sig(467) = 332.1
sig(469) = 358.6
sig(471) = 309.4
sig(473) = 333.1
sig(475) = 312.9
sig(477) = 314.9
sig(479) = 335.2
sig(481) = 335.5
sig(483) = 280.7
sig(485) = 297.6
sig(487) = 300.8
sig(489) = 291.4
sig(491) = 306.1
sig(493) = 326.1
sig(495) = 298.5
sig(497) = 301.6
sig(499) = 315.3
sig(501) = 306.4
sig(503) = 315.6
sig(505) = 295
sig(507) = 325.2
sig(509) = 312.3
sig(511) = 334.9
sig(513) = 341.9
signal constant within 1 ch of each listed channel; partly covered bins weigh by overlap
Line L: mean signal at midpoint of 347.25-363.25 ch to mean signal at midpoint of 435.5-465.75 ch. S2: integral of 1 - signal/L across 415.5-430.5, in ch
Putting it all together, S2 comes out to -1.10 ch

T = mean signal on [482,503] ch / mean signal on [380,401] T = 0.8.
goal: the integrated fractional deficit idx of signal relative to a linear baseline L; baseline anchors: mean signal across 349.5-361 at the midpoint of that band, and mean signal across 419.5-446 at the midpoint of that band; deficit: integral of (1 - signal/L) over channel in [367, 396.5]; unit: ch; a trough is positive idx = -2.54 ch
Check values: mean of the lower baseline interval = 340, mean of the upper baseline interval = 348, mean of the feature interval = 372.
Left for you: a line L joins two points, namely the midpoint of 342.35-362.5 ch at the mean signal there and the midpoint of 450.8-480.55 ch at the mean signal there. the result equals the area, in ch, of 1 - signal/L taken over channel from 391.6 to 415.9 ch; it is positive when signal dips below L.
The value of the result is -2.2 ch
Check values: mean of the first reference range 344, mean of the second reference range 320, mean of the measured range 363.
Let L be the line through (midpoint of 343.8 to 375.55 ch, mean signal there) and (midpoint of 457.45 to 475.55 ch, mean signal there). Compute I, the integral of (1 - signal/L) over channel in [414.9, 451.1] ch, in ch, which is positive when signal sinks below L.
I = -2.3 ch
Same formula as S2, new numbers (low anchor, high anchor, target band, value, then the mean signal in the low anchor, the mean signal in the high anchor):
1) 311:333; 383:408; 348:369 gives -4.3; 219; 365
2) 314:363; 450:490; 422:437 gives -2.3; 286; 316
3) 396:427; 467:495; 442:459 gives -0.2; 358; 316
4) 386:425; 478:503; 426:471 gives -0.3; 356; 308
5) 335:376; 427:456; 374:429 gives -3.0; 344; 347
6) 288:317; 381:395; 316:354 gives -2.5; 194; 363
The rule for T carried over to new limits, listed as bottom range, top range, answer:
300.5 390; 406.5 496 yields 1.12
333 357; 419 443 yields 1.10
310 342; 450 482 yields 1.36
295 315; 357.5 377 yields 2.04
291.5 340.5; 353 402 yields 1.70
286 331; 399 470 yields 1.66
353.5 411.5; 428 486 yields 0.89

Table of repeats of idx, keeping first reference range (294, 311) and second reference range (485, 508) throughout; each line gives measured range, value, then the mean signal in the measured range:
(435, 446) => -2.55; 333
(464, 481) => -1.98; 325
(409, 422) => -4.69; 346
